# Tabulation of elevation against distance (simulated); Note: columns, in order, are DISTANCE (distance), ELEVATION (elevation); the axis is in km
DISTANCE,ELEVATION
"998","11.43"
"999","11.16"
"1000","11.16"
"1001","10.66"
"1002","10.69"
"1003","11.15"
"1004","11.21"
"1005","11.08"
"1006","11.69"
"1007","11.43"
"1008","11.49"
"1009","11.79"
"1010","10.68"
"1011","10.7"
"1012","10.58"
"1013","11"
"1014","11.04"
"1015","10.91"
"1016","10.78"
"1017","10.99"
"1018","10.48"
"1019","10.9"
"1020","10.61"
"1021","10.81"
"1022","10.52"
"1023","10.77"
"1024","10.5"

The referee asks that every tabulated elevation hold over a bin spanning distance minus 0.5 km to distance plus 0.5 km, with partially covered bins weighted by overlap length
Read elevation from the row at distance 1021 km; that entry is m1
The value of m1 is 10.81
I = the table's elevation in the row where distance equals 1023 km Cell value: 10.77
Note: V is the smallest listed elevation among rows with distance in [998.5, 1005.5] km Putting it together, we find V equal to 10.66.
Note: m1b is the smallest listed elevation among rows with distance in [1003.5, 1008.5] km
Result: 11.08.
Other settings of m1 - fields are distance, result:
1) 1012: 10.58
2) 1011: 10.7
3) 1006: 11.69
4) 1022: 10.52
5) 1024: 10.5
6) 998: 11.43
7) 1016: 10.78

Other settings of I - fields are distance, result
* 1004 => 11.21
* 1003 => 11.15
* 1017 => 10.99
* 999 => 11.16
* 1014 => 11.04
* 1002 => 10.69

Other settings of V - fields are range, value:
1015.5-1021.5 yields 10.48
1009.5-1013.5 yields 10.58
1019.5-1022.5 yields 10.52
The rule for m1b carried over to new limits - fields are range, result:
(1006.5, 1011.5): 10.68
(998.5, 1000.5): 11.16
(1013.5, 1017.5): 10.78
